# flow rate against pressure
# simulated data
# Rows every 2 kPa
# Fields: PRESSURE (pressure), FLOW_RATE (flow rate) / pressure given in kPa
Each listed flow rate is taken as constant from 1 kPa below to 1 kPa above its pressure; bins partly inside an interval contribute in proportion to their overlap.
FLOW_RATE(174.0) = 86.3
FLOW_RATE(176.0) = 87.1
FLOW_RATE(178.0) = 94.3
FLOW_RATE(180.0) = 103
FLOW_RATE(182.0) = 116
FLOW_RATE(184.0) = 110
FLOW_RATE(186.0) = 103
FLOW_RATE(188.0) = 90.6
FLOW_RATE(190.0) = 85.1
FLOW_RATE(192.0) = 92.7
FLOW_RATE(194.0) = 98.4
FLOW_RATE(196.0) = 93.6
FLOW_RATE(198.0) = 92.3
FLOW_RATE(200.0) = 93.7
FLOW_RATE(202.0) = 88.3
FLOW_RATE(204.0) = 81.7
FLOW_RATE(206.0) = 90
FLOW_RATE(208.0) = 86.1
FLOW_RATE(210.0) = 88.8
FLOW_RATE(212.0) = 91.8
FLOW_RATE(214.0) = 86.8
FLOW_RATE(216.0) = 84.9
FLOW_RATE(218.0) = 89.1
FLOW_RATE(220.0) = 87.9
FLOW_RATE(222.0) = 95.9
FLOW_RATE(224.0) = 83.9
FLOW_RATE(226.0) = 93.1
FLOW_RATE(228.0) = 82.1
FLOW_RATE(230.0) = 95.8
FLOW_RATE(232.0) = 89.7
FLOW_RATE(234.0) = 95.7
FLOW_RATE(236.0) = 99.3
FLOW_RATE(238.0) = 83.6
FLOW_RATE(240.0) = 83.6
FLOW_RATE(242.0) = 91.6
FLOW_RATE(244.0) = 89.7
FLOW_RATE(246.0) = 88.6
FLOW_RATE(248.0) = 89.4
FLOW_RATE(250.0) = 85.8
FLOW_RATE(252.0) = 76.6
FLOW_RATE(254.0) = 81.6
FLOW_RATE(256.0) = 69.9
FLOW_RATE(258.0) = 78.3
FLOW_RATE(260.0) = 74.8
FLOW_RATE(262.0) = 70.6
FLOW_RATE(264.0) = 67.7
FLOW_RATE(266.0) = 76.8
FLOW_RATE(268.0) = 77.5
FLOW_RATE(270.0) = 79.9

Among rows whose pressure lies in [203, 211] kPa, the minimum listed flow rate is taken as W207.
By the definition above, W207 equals 81.7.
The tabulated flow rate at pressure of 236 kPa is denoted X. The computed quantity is 99.3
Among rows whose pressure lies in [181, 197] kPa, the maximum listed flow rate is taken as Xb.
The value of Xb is 116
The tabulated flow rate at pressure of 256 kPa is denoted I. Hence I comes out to 69.9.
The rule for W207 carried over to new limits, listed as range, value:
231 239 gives 83.6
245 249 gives 88.6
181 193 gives 85.1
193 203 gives 88.3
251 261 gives 69.9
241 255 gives 76.6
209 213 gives 88.8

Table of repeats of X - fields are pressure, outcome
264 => 67.7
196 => 93.6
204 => 81.7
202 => 88.3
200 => 93.7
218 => 89.1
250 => 85.8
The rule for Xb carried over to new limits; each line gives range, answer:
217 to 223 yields 95.9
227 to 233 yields 95.8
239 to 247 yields 91.6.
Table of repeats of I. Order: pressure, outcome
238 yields 83.6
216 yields 84.9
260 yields 74.8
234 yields 95.7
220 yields 87.9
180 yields 103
